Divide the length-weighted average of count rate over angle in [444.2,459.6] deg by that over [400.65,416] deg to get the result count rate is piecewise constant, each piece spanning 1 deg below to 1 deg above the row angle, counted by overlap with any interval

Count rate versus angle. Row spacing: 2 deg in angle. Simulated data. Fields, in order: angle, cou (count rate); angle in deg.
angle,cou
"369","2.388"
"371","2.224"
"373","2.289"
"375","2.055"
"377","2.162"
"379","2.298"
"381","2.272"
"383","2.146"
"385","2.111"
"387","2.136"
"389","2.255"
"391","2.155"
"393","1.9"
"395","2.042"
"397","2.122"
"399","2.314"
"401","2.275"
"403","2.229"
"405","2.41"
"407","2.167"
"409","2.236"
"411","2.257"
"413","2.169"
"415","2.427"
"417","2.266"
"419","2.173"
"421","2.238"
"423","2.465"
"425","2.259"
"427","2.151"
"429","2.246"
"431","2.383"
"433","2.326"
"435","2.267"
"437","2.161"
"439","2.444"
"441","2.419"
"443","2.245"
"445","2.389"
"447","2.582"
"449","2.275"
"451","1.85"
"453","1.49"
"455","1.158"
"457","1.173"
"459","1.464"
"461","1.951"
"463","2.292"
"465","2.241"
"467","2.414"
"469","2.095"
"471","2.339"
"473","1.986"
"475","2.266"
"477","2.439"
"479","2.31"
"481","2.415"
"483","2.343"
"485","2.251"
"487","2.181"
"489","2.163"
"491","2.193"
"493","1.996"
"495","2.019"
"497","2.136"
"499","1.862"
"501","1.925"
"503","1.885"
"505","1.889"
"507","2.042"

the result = 0.79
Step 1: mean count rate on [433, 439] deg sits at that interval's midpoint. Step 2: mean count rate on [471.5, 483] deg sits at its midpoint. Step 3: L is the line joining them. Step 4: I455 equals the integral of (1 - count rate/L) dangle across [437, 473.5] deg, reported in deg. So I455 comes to 3.7 deg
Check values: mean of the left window 2.27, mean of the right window 2.29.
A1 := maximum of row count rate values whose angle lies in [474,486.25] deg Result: 2.439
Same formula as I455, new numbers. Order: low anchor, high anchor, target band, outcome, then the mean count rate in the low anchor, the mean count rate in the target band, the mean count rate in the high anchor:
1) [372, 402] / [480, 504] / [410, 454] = -2.1 deg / 2.17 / 2.25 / 2.11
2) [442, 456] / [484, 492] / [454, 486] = 0.6 deg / 2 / 2.07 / 2.2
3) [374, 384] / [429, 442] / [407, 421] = 0.2 deg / 2.19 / 2.25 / 2.33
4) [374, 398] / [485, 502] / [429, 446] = -1.8 deg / 2.14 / 2.32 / 2.07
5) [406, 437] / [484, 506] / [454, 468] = 2.2 deg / 2.27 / 1.81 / 2.05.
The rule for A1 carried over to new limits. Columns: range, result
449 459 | 2.275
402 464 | 2.582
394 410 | 2.41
